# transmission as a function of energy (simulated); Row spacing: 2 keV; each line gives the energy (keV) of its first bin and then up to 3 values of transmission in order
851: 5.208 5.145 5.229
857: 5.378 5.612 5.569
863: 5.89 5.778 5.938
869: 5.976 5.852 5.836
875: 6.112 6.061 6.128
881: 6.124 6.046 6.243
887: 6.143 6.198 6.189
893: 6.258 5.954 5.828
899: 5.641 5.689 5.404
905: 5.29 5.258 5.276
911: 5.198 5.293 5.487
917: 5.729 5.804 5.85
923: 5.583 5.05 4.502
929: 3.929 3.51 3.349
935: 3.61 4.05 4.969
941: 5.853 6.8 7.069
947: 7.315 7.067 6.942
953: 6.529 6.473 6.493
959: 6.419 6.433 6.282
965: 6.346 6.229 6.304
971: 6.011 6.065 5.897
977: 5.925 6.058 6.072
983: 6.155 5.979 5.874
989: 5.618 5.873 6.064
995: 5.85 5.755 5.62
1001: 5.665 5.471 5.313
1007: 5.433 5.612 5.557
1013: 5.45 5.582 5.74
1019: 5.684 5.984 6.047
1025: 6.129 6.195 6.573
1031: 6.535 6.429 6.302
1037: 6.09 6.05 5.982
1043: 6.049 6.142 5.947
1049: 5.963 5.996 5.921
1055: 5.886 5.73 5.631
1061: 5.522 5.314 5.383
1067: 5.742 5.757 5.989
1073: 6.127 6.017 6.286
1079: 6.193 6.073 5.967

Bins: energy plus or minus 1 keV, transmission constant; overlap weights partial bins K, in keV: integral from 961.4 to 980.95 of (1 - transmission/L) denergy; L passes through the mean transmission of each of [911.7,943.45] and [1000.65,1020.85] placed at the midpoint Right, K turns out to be -3.23 keV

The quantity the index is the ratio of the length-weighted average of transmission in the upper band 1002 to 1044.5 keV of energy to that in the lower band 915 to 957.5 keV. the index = 1.07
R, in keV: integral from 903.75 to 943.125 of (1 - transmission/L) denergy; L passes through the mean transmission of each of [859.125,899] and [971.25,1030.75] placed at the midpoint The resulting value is 6.3 keV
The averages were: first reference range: 5.99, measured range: 4.98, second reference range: 5.85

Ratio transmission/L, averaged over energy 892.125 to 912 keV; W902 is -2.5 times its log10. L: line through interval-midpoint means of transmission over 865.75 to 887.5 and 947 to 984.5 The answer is 0.10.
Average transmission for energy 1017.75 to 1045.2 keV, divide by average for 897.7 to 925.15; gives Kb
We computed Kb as 1.12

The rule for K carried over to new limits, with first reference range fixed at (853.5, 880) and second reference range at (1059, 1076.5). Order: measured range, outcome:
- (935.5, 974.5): -3.33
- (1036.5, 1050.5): -0.69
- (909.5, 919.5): 0.52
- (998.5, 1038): -0.84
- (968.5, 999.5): -1.00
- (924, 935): 3.33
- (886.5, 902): -0.55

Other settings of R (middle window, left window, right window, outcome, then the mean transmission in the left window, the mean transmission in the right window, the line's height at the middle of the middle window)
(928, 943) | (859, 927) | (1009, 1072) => 3.7 keV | 5.76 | 5.91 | 5.8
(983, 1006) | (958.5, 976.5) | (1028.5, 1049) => 1.7 keV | 6.21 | 6.19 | 6.2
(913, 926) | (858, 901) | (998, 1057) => 0.8 keV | 5.96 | 5.91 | 5.95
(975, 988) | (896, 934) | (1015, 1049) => -0.7 keV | 5.14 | 6.1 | 5.68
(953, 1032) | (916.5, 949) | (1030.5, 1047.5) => -3.2 keV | 5.24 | 6.17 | 5.76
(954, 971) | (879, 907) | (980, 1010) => -1.6 keV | 5.91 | 5.76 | 5.8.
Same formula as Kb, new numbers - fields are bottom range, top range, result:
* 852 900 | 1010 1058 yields 1.02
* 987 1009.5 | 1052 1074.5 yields 1.01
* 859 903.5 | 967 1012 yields 0.98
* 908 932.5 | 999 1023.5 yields 1.11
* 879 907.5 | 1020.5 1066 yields 1.02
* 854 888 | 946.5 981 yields 1.08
